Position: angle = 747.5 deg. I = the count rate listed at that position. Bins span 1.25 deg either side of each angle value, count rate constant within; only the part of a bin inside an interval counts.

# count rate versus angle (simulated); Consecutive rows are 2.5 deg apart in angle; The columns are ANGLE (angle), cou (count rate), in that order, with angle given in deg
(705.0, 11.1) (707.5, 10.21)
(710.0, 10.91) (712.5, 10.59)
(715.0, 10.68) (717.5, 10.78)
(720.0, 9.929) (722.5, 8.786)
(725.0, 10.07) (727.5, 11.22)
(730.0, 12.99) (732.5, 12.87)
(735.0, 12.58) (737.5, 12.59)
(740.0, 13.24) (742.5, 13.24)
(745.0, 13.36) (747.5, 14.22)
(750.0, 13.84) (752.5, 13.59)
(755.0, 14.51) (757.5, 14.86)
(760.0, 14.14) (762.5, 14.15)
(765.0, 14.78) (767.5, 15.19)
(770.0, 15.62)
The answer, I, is 14.22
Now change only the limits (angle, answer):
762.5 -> 14.15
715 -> 10.68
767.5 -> 15.19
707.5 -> 10.21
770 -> 15.62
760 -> 14.14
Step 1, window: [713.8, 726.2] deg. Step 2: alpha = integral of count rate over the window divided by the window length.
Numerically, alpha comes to 10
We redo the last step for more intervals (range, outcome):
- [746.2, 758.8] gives 14.2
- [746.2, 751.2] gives 14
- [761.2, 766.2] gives 14.5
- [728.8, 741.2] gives 12.9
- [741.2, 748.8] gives 13.6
